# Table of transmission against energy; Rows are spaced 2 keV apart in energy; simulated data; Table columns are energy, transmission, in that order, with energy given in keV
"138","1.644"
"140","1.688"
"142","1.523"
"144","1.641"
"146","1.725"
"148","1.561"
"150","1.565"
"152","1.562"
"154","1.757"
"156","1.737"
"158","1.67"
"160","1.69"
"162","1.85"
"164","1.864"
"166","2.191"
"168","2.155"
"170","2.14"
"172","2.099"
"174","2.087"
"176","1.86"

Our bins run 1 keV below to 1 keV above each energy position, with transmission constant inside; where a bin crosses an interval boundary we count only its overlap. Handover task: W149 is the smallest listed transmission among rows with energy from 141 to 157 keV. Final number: 1.523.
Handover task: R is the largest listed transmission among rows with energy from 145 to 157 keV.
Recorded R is 1.757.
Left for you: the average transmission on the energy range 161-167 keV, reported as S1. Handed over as 1.97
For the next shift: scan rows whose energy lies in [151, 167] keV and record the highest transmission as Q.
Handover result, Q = 2.191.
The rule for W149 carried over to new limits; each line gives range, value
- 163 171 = 1.864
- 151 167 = 1.562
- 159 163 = 1.69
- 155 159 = 1.67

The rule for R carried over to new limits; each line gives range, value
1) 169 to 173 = 2.14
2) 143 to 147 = 1.725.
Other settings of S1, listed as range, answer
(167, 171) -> 2.15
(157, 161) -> 1.68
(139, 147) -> 1.64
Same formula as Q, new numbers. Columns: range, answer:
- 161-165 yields 1.864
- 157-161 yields 1.69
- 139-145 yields 1.688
